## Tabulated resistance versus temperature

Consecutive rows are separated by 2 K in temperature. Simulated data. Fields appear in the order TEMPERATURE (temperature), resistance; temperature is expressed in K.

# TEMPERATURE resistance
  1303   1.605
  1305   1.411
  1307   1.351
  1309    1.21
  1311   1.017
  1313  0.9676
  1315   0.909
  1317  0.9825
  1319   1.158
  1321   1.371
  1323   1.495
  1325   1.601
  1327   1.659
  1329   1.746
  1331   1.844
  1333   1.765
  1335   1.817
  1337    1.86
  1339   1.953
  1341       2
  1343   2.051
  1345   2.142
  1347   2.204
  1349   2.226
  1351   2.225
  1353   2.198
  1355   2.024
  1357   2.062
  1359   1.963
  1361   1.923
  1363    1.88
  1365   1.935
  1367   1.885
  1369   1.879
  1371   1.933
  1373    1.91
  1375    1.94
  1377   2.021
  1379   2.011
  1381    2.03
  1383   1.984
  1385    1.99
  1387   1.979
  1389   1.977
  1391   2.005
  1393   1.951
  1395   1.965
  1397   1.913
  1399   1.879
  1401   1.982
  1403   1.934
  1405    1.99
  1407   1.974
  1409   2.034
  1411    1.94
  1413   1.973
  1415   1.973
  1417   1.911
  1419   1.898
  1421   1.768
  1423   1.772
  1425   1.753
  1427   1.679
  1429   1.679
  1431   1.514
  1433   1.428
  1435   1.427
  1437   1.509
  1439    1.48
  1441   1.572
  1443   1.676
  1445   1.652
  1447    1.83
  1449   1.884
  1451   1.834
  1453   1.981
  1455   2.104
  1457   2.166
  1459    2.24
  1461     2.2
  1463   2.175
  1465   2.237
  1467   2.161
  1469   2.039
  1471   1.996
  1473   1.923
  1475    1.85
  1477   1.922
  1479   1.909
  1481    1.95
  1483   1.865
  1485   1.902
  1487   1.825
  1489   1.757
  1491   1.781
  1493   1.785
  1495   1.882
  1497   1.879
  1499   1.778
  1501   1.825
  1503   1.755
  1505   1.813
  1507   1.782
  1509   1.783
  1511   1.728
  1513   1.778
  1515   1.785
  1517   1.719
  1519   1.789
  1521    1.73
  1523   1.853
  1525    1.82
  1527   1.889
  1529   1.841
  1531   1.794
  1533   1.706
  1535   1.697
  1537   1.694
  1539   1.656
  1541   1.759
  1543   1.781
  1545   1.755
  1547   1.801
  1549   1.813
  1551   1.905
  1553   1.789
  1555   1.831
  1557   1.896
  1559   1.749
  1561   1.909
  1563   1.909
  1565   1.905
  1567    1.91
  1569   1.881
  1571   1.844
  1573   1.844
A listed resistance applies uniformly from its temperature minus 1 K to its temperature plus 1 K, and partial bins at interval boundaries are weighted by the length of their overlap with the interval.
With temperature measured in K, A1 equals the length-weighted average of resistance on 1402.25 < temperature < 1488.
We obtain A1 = 1.87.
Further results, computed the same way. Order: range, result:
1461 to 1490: 1.97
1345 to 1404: 2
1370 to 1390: 1.98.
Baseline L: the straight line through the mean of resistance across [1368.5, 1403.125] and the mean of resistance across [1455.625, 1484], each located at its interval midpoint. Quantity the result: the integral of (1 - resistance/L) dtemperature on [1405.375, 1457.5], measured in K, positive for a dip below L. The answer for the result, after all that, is 5.80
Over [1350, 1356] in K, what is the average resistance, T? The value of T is 2.15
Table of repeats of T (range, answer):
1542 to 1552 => 1.81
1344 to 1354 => 2.2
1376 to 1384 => 2.01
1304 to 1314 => 1.19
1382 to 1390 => 1.98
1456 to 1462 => 2.2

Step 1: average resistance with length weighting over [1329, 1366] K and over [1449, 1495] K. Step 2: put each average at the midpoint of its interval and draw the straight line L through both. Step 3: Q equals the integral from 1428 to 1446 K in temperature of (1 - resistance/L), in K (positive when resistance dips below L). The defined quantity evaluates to 3.9 K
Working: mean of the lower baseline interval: 2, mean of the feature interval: 1.55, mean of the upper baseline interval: 1.98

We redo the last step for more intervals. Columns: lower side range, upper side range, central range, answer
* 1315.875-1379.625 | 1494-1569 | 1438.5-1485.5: -3.1 K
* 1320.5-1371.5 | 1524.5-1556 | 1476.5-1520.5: -0.1 K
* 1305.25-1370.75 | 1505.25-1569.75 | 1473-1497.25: -1.1 K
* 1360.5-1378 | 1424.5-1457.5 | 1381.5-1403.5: -1.3 K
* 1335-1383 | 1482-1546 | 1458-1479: -2.4 K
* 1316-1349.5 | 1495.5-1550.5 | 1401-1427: -2.1 K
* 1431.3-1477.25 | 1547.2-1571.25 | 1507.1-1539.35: 1.7 K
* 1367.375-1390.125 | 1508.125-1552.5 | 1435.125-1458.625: 1.1 K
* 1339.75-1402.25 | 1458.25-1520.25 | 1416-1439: 3.4 K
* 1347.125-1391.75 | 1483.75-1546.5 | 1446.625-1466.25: -2.1 K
